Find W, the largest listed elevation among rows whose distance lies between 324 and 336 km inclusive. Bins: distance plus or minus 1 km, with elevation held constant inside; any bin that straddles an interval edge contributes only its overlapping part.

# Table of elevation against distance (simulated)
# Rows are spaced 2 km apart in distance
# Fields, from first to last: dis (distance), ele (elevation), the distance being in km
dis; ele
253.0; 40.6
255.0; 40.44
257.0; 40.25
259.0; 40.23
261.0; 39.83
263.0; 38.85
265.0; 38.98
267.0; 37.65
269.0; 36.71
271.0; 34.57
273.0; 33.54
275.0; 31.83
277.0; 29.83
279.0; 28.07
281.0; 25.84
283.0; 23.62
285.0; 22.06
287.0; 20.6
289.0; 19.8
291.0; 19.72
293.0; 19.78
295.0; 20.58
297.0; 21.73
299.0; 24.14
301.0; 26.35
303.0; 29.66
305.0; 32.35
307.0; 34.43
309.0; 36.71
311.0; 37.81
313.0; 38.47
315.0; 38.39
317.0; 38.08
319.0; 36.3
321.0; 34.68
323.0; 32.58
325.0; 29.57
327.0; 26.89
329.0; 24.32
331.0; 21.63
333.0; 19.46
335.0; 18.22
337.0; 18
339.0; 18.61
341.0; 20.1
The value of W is 29.57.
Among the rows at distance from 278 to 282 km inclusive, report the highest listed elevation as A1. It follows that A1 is 28.07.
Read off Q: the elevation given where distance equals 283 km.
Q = 23.62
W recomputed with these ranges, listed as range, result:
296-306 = 32.35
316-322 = 38.08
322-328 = 32.58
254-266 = 40.44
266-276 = 37.65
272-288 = 33.54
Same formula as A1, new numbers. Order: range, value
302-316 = 38.47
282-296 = 23.62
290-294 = 19.78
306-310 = 36.71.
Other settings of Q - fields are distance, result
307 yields 34.43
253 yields 40.6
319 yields 36.3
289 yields 19.8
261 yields 39.83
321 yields 34.68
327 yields 26.89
